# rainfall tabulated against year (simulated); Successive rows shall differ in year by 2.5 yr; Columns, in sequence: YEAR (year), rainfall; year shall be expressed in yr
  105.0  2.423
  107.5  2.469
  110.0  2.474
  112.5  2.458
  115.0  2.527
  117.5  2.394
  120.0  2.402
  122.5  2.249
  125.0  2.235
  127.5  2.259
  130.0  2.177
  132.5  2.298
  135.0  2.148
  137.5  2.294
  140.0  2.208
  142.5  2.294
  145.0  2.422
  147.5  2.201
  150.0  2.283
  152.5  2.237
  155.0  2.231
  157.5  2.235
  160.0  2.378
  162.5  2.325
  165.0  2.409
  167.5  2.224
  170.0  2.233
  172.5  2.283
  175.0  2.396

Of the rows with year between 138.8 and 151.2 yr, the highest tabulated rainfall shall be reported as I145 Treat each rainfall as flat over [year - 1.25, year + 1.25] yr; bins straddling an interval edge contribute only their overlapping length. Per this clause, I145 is 2.422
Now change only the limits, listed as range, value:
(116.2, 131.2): 2.402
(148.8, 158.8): 2.283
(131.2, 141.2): 2.298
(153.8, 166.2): 2.409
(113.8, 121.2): 2.527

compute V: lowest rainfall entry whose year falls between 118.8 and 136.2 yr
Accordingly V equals 2.148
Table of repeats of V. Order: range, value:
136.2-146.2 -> 2.208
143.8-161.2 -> 2.201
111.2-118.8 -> 2.394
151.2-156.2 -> 2.231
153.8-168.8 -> 2.224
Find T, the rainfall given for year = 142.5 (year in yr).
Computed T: 2.294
